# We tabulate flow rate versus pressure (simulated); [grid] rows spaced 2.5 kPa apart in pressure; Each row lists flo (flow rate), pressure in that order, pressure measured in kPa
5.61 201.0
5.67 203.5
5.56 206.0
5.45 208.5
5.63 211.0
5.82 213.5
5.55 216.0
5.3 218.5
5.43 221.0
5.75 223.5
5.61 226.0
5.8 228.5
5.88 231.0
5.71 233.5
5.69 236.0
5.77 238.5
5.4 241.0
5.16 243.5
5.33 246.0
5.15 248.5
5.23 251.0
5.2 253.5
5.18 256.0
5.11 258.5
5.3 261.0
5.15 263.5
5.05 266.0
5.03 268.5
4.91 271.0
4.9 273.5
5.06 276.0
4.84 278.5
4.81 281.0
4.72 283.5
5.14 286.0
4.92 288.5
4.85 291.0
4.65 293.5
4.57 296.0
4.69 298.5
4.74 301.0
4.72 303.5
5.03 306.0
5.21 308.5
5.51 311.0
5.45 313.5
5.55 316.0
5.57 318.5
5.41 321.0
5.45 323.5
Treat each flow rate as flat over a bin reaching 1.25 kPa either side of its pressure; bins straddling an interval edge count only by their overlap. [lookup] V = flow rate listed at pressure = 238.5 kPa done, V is 5.77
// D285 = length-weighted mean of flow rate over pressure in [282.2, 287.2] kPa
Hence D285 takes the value 4.93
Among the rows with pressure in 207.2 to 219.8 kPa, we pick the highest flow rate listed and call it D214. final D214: 5.82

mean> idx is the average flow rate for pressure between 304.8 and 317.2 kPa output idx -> 5.35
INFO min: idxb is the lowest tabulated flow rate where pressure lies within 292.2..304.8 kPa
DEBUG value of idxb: 4.57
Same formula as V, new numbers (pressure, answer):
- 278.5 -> 4.84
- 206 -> 5.56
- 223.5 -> 5.75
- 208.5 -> 5.45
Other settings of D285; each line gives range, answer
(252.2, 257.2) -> 5.19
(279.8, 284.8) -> 4.77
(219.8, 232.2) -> 5.69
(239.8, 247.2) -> 5.3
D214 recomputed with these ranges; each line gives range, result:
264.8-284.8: 5.06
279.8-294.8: 5.14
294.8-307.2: 5.03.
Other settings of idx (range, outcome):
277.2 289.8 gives 4.89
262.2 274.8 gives 5.01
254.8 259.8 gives 5.15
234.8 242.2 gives 5.62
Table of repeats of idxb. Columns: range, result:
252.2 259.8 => 5.11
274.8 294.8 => 4.65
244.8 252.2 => 5.15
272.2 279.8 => 4.84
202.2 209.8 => 5.45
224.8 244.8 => 5.16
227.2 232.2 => 5.8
